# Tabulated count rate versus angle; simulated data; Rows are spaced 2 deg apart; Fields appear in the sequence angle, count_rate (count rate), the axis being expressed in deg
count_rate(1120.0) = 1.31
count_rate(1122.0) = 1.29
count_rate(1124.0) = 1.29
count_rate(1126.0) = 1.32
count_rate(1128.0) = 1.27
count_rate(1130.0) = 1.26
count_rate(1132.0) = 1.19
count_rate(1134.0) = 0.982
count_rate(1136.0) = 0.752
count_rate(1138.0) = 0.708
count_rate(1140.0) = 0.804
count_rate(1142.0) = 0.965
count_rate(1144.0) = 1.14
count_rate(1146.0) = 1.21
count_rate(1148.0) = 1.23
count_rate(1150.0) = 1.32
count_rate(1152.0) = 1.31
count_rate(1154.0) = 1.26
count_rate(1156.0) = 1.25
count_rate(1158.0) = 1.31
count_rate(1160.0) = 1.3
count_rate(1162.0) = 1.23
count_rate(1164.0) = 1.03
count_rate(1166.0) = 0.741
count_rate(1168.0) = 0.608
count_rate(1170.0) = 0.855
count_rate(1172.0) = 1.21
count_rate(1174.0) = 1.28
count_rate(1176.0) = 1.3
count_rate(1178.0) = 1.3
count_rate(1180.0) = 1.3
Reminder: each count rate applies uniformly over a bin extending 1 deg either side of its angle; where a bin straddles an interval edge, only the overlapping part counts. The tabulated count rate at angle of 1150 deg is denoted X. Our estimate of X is 1.32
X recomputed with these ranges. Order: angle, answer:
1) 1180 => 1.3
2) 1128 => 1.27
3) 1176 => 1.3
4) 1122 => 1.29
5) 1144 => 1.14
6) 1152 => 1.31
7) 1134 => 0.982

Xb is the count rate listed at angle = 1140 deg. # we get 0.804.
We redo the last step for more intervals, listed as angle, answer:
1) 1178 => 1.3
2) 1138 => 0.708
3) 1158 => 1.31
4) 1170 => 0.855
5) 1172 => 1.21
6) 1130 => 1.26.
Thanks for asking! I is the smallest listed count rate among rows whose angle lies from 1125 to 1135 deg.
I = 0.982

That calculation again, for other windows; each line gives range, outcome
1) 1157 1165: 1.03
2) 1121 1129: 1.27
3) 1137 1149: 0.708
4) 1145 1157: 1.21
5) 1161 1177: 0.608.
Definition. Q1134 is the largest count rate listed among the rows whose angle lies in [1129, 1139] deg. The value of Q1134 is 1.26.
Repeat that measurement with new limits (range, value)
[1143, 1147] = 1.21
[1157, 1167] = 1.31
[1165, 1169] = 0.741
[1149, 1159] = 1.32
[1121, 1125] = 1.29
